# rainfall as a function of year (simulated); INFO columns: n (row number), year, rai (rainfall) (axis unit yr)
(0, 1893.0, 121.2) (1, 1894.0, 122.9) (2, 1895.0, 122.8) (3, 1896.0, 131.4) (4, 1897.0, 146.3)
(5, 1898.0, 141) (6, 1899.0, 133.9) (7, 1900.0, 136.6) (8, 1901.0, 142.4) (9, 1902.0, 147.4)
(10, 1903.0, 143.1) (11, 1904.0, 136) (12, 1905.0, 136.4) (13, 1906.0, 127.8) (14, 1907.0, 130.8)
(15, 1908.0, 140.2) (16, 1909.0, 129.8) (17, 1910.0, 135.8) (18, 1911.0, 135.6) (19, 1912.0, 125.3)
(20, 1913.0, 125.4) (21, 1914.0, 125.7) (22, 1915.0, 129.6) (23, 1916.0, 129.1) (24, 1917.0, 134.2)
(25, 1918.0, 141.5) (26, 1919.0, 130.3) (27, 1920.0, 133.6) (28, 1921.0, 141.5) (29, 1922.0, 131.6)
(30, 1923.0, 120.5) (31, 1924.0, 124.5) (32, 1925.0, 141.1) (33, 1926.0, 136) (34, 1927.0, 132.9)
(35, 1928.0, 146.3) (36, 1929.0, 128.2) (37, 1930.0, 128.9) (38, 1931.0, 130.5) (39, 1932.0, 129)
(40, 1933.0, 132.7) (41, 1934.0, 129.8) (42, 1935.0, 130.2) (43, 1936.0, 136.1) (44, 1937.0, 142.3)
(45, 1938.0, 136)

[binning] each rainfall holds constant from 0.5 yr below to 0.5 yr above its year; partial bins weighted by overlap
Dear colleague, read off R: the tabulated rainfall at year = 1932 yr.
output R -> 129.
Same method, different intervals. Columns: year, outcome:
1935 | 130.2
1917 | 134.2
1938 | 136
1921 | 141.5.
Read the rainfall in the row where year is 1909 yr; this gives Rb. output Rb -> 129.8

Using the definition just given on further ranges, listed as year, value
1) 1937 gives 142.3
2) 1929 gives 128.2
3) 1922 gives 131.6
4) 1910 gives 135.8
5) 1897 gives 146.3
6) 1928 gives 146.3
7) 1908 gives 140.2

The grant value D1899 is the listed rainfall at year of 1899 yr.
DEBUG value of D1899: 133.9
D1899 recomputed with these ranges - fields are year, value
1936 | 136.1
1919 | 130.3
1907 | 130.8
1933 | 132.7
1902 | 147.4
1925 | 141.1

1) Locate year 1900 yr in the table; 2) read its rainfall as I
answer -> 136.6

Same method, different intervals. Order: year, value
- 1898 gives 141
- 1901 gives 142.4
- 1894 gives 122.9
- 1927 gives 132.9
